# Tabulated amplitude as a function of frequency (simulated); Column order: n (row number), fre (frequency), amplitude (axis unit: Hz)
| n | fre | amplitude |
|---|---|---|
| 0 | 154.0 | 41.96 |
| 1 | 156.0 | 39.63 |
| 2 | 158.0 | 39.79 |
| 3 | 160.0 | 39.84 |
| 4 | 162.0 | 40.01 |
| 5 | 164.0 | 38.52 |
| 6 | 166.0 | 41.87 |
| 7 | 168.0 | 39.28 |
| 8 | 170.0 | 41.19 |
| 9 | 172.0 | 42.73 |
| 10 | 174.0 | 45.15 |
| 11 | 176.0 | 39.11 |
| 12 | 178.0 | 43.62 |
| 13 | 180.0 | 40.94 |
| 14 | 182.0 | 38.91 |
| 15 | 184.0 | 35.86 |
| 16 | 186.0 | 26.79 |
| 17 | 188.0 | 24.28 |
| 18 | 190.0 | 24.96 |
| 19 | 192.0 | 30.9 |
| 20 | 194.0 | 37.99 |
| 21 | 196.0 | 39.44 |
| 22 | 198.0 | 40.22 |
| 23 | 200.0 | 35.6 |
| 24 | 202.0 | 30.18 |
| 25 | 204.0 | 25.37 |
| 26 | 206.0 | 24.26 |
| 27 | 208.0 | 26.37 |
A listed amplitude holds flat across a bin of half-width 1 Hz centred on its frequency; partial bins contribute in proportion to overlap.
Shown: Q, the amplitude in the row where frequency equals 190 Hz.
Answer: 24.96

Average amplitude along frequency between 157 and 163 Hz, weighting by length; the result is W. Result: 39.9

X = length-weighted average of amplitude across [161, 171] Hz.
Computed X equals 40.2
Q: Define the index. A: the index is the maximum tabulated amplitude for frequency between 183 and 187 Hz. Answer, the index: 35.86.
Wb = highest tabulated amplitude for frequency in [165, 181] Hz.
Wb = 45.15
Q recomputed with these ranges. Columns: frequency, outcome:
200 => 35.6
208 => 26.37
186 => 26.79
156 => 39.63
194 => 37.99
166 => 41.87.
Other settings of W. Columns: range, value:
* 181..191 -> 30.2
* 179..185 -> 38.6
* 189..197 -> 33.3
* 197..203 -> 35.3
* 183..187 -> 31.3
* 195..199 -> 39.8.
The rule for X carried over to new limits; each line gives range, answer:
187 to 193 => 26.7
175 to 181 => 41.2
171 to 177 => 42.3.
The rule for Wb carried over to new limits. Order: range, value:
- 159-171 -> 41.87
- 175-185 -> 43.62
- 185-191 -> 26.79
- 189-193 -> 30.9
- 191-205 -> 40.22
